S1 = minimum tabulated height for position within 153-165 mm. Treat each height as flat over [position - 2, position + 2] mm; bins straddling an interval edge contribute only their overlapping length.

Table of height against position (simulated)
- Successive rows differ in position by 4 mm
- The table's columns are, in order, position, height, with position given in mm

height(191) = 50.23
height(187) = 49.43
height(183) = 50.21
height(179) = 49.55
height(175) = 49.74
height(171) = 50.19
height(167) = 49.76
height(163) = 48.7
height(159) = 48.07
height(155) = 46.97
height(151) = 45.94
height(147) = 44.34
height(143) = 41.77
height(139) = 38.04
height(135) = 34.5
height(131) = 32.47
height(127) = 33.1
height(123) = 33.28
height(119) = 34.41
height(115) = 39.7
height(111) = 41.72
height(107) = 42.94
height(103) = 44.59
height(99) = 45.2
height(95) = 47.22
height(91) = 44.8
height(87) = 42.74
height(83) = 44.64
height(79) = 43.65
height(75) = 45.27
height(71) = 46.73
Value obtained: 46.97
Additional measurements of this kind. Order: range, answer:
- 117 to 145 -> 32.47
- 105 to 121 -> 34.41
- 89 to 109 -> 42.94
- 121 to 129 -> 33.1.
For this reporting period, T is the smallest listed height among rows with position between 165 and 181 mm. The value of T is 49.55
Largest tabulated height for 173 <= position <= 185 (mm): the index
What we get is 50.21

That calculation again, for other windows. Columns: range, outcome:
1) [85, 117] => 47.22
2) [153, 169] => 49.76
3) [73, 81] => 45.27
